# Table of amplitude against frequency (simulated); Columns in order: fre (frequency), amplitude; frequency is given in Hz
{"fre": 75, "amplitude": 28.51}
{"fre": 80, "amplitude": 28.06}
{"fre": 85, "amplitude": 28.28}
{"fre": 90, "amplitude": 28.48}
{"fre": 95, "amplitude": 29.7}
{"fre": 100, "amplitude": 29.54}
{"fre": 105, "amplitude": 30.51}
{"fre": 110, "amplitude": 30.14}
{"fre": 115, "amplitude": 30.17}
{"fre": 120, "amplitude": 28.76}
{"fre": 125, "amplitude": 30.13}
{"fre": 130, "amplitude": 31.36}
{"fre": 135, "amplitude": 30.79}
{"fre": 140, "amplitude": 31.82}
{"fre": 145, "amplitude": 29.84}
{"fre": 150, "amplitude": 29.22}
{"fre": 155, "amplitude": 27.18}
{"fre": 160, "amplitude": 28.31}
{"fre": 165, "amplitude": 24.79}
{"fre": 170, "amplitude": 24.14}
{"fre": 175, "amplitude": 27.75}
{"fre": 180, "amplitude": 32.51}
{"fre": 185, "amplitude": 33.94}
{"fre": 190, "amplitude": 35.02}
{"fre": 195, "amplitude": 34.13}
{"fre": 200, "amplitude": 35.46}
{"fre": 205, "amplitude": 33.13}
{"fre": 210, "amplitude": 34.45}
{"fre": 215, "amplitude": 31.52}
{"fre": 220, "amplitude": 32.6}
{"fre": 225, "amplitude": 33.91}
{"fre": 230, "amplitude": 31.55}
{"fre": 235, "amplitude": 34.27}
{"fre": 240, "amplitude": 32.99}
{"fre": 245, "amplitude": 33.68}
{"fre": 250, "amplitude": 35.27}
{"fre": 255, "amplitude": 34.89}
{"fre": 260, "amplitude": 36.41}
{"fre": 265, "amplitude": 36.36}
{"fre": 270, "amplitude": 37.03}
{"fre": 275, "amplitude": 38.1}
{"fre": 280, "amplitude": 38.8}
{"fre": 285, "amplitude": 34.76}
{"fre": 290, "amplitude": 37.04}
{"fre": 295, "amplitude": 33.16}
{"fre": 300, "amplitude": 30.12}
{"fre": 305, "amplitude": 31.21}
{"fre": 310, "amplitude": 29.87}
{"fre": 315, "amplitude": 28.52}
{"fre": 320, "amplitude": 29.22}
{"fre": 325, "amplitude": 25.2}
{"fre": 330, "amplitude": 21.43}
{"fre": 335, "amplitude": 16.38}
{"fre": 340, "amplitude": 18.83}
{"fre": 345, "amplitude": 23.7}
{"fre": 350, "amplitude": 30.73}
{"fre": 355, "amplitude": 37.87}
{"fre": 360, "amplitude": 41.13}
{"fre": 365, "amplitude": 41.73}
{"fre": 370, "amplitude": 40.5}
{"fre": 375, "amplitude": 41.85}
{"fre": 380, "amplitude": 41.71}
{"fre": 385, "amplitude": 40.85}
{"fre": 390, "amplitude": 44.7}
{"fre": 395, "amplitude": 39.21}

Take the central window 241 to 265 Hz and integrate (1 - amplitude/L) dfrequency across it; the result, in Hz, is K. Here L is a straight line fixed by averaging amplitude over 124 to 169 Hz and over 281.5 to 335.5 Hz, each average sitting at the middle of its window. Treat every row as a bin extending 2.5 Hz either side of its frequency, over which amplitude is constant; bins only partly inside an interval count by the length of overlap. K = -4.70 Hz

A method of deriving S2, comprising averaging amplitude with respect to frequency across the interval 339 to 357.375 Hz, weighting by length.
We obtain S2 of 28.4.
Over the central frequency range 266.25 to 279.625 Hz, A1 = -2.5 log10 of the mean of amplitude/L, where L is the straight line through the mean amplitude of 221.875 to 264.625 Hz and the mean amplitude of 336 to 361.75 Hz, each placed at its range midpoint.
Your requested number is -0.15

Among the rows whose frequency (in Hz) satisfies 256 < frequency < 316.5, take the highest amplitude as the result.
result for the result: 38.8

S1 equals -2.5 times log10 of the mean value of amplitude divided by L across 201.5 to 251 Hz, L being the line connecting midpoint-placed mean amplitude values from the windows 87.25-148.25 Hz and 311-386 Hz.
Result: -0.083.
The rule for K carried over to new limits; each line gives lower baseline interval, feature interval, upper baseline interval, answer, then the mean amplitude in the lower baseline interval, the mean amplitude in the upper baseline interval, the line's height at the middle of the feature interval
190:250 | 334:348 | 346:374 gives 6.3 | 33.6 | 37.8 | 37.2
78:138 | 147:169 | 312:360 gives 1.4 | 29.7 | 26.6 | 29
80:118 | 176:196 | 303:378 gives -2.4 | 29.4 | 30.6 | 29.9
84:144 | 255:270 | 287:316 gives -2.3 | 30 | 31.9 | 31.5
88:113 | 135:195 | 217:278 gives 4.1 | 29.7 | 34.8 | 31.9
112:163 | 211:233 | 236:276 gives 0.8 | 29.7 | 35.4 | 33.8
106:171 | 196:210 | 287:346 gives -2.9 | 29.1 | 27.2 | 28.4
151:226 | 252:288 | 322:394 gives -4.9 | 31.2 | 33.4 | 32.2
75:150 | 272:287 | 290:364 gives -4.2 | 29.8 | 28.9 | 29.1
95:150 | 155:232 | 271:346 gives -3.9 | 30.2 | 29.4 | 29.9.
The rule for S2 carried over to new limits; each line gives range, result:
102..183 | 29.2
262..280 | 37.4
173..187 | 31.4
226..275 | 34.9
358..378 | 41.3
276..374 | 31.3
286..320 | 31.6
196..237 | 33.4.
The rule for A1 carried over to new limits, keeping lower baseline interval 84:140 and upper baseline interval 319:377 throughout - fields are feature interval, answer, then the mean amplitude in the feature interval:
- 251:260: -0.17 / 35.4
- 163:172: 0.23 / 24.5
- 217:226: -0.10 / 33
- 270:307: -0.15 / 34.9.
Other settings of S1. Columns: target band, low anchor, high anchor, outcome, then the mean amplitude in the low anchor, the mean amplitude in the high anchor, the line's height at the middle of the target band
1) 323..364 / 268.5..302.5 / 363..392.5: 0.40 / 35.5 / 41.9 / 39.5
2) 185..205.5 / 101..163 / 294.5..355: -0.20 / 29.8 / 26.8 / 28.8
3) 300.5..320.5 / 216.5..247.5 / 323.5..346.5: -0.25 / 33.1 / 20.8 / 23.7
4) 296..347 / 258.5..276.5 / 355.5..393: 0.46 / 36.9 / 41.5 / 39.3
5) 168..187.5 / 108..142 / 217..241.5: 0.07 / 30.4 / 33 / 31.8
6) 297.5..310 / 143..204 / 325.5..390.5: 0.07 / 30.3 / 33.4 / 32.4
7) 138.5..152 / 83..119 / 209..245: 0.02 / 29.5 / 33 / 30.8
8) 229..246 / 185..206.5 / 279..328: 0.00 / 34.4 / 31.5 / 33.3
